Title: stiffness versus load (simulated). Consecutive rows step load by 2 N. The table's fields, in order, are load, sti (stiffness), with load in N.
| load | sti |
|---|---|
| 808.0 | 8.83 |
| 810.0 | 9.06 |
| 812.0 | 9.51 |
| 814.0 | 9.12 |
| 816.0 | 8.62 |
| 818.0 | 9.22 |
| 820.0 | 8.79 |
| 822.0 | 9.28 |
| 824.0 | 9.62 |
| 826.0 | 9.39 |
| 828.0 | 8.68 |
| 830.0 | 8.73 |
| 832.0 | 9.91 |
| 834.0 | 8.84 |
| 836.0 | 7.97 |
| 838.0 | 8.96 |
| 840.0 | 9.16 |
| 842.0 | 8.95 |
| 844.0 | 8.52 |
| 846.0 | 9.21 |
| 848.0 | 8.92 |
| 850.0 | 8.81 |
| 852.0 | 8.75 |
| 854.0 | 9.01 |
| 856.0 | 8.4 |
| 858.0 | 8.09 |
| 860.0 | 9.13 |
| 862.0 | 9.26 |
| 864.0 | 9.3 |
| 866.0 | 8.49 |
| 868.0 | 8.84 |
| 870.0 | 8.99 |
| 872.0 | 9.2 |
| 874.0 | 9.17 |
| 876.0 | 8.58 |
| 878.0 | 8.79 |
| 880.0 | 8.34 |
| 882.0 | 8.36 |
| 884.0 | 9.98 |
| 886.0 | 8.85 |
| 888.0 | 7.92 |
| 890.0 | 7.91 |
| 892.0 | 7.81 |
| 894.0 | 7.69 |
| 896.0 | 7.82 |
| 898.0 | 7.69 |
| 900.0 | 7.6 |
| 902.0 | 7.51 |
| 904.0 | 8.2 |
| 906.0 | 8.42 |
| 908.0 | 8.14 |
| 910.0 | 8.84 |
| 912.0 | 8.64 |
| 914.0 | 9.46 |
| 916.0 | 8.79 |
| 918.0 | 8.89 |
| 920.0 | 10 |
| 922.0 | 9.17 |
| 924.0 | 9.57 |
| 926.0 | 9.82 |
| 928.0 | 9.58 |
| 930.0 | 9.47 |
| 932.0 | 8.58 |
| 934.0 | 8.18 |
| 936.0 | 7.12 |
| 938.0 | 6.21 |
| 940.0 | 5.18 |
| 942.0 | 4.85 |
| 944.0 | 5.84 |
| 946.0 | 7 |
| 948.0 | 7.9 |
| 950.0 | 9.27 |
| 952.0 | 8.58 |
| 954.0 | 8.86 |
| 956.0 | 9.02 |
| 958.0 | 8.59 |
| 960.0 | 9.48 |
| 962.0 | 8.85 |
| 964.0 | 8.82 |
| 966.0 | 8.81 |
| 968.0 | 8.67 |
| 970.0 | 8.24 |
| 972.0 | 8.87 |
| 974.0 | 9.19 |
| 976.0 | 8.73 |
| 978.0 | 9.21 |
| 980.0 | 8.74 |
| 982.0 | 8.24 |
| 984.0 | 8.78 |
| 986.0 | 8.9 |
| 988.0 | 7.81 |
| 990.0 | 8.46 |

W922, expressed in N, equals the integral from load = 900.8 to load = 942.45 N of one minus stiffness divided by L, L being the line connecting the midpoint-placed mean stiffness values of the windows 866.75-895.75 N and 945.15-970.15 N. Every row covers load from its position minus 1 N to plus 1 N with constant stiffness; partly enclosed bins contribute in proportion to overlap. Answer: 1.2 N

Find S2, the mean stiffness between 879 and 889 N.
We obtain 8.69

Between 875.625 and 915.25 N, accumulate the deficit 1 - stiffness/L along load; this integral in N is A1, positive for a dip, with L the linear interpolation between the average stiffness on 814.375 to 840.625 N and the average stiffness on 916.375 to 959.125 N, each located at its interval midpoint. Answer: 0.8 N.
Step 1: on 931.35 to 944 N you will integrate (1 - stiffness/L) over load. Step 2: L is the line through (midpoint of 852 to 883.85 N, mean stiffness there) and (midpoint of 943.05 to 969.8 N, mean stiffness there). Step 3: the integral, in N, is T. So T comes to 2.9 N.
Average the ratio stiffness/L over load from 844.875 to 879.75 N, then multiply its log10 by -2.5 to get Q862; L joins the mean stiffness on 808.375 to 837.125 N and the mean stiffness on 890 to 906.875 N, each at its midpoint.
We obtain -0.06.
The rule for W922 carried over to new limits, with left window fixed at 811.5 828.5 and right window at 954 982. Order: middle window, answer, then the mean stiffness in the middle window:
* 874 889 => 0.5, 8.72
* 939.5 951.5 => 2.8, 6.82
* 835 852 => 0.5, 8.81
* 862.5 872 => 0.1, 8.95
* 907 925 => -0.2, 9.06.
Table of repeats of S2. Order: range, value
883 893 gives 8.49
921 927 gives 9.52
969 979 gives 8.85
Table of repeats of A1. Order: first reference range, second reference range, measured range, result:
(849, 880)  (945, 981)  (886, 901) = 1.62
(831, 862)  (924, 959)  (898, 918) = -0.33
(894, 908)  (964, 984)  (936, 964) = 2.62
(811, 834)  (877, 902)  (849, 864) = -0.25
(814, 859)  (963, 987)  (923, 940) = 0.86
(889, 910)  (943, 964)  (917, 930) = -2.21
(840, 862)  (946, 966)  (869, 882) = -0.02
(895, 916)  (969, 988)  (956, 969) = -0.40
